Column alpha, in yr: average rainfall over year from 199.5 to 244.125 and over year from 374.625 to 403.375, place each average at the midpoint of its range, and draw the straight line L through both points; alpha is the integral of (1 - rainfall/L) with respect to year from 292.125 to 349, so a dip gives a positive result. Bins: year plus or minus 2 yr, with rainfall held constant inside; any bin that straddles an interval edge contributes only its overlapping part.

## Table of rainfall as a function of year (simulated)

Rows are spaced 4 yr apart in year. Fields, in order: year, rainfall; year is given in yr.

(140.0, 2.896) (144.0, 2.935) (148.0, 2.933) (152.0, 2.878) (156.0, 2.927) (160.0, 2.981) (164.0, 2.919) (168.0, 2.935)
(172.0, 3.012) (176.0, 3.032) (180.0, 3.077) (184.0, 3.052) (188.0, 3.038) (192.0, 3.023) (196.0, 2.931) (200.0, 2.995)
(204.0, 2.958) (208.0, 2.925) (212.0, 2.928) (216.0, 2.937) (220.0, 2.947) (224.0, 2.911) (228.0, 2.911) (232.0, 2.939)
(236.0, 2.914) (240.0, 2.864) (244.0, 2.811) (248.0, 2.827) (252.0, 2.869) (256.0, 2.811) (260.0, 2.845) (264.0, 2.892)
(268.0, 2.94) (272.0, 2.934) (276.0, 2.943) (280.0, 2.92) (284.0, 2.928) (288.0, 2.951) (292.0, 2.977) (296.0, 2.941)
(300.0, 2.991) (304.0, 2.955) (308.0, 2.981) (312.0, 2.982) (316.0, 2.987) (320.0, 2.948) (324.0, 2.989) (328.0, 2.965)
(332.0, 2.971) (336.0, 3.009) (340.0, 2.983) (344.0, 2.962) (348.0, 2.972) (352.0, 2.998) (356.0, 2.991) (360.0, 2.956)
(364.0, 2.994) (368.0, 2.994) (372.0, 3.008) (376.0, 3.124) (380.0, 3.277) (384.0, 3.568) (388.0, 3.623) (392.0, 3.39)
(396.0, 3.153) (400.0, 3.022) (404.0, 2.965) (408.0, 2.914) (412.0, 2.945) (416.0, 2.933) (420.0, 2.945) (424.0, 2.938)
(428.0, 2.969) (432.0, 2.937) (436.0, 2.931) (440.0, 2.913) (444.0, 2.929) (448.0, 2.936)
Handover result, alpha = 3.0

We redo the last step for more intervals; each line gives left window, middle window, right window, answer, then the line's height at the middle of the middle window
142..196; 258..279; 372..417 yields 1.0 yr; 3.06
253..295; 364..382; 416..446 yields -1.0 yr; 2.93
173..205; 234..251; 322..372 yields 0.8 yr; 3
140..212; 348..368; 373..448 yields 0.5 yr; 3.05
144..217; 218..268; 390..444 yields 1.6 yr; 2.98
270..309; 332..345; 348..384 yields 0.2 yr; 3.03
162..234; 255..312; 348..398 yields 2.5 yr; 3.07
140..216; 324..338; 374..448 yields 0.3 yr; 3.04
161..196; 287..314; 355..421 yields 0.9 yr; 3.07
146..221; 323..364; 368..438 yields 1.1 yr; 3.06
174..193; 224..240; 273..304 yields 0.5 yr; 3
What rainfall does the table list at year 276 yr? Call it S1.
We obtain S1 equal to 2.943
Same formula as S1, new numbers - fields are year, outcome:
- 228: 2.911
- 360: 2.956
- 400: 3.022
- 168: 2.935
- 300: 2.991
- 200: 2.995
